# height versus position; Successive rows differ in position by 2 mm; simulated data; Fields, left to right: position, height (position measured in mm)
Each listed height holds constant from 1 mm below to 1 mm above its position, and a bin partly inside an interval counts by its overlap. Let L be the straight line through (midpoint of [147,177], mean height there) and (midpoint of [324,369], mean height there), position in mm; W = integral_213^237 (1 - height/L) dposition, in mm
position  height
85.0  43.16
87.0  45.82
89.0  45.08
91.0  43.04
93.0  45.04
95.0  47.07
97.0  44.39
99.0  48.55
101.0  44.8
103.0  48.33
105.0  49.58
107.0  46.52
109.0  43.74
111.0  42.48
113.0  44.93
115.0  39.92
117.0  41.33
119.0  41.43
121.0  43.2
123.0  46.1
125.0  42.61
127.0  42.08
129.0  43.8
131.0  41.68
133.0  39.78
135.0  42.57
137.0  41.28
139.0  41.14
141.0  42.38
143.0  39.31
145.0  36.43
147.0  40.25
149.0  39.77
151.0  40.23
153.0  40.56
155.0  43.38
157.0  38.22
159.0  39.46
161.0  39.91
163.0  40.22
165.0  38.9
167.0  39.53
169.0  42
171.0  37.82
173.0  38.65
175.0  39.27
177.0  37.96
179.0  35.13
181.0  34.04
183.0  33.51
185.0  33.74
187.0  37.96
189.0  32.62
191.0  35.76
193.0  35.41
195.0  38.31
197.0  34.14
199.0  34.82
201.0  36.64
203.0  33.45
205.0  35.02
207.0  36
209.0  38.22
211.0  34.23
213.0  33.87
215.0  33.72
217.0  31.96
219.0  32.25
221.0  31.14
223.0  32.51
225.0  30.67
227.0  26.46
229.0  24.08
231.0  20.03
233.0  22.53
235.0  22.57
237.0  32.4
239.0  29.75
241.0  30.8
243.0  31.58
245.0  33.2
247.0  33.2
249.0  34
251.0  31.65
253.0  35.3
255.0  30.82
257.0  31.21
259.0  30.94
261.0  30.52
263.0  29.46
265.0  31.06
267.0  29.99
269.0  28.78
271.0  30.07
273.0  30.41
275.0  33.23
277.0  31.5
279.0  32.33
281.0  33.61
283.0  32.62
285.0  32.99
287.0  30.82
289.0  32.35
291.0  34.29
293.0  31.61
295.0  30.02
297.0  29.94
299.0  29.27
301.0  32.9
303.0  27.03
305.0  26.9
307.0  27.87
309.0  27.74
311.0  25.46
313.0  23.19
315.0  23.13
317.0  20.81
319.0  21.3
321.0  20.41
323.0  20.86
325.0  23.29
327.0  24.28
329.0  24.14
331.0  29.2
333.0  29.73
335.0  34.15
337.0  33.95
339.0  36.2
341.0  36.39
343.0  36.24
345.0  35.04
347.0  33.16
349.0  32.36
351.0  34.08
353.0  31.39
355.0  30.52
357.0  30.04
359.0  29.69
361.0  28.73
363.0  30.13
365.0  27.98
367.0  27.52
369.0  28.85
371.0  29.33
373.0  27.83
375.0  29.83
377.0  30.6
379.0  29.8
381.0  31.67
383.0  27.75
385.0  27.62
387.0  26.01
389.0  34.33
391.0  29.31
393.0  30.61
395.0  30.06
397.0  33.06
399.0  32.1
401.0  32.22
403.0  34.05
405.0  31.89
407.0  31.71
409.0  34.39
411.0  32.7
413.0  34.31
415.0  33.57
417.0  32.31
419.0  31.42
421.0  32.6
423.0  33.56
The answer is 5.45 mm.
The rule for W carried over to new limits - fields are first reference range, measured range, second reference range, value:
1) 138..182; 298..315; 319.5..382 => 2.5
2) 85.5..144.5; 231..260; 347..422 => 5.5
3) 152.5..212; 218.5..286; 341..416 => 8.8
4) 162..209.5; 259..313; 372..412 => 5.5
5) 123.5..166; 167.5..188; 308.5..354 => 0.8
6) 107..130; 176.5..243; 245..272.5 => 5.8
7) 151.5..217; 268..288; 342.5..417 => 1.4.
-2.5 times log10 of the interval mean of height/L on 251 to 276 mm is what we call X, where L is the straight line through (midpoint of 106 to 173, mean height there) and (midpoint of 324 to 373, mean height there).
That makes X 0.130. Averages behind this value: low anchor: 41.3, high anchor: 30.6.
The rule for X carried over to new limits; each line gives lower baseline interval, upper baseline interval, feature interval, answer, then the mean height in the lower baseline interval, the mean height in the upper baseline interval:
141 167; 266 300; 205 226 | 0.07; 39.8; 31.4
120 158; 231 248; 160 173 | -0.05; 41.3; 28.9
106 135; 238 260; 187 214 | 0.02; 42.8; 32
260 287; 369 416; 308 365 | 0.09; 31.3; 31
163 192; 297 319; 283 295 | -0.16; 37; 26.4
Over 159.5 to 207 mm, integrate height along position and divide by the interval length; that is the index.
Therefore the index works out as 36.7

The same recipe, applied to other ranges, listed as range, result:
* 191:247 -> 31.8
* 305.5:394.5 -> 28.9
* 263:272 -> 29.9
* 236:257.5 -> 32.2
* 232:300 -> 31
